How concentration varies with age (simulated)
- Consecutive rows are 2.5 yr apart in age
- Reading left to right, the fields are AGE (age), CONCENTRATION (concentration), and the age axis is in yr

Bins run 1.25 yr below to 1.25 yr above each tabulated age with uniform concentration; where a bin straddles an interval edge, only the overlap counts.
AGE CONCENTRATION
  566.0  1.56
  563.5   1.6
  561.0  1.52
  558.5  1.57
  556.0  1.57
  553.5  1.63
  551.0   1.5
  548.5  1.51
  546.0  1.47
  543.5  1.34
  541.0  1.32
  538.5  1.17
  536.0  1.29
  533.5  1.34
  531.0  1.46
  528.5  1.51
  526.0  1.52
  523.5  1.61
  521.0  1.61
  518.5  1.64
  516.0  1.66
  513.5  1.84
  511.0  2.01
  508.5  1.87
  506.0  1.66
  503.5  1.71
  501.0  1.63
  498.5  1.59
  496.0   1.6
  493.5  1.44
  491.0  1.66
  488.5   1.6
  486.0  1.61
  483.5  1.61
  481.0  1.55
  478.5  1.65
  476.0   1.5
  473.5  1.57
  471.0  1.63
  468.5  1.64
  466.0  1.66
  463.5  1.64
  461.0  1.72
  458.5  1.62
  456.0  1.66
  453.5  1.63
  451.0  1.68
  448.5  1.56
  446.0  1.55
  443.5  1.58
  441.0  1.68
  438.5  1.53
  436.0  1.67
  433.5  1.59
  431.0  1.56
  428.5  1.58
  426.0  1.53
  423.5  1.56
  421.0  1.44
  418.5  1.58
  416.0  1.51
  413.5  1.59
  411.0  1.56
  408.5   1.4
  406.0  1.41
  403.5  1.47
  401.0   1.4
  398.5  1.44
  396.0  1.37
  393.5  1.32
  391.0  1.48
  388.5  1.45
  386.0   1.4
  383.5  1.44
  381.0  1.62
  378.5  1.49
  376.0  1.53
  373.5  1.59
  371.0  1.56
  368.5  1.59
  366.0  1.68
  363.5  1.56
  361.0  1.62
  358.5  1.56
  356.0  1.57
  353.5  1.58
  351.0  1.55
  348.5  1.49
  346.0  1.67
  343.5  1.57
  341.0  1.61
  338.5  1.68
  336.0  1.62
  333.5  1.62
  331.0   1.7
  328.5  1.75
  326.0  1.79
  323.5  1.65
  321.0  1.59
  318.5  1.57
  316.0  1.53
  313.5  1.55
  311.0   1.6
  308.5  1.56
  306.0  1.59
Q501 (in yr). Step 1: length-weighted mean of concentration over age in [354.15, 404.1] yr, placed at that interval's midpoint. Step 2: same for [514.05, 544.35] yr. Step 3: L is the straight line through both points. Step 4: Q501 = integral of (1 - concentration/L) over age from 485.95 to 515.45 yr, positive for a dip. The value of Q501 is -4.27 yr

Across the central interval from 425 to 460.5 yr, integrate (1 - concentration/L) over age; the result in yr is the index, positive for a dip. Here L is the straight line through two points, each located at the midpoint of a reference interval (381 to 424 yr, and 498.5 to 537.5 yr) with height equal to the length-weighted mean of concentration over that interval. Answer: -2.0 yr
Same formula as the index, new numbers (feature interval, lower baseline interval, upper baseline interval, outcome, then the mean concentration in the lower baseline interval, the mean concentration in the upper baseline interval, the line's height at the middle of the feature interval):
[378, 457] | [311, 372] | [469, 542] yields 3.71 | 1.61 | 1.58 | 1.6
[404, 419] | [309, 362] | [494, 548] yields 0.84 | 1.61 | 1.56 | 1.59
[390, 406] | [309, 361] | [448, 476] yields 2.08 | 1.61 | 1.63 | 1.62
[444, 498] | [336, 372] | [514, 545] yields -3.58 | 1.59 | 1.47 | 1.51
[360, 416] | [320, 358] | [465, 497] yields 4.09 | 1.63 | 1.59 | 1.62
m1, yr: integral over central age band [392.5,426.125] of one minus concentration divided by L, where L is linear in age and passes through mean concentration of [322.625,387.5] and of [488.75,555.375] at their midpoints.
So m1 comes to 2.4 yr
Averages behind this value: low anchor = 1.59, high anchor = 1.56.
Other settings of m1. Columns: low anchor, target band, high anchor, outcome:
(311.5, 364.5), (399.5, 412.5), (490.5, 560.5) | 1.2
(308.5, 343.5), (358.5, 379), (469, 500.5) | 0.5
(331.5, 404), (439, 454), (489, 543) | -0.5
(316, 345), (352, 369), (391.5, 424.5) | -0.2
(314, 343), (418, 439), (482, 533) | 1.0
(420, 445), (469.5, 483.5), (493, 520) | 0.6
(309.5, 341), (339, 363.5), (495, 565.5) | 0.7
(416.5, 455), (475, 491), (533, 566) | -0.7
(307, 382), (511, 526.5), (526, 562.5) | -2.3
